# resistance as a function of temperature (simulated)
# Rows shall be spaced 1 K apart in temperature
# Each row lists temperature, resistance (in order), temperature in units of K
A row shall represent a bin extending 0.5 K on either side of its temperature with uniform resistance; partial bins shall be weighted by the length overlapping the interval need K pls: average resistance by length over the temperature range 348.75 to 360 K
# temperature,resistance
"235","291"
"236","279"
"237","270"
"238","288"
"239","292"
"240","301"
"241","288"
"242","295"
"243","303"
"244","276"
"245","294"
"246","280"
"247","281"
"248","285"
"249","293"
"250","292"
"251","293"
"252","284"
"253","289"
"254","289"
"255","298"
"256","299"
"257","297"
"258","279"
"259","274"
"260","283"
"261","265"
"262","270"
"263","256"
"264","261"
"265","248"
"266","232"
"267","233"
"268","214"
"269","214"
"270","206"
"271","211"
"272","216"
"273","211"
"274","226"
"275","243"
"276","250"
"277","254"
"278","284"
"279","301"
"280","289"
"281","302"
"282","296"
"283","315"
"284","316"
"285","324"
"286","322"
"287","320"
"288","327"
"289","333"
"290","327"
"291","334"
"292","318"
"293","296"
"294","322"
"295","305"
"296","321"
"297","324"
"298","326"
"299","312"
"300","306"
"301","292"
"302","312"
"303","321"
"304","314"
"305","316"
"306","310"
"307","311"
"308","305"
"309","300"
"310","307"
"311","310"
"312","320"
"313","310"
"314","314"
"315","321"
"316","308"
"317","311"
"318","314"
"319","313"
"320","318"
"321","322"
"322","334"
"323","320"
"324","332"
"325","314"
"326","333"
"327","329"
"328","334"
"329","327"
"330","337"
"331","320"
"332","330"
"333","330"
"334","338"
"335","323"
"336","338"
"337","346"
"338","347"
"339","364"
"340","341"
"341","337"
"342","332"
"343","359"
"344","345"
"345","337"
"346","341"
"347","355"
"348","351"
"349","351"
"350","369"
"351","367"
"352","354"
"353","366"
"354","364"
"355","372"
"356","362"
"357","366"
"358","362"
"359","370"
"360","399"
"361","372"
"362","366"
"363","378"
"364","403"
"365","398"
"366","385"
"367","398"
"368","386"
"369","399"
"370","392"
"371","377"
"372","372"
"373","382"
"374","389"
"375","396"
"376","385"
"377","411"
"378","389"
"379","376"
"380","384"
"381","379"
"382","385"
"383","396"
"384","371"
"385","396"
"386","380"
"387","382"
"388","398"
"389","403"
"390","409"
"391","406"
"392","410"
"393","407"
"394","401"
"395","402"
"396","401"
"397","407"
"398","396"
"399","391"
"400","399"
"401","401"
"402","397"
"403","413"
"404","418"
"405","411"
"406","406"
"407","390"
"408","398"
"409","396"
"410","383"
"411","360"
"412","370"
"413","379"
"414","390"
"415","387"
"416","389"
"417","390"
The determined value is 366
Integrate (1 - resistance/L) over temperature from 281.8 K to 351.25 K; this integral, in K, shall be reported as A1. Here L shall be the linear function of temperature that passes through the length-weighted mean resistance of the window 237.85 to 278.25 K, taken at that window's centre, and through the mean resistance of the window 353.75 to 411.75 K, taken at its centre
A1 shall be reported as -0.28 K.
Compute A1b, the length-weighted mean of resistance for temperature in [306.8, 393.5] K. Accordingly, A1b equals 357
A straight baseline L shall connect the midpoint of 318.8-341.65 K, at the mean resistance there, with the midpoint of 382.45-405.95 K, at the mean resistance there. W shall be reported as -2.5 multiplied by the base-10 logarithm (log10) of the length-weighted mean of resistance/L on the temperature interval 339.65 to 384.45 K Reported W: -0.02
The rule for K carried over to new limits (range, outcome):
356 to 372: 382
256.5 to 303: 282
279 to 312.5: 314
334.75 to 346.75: 343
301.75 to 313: 311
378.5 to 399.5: 394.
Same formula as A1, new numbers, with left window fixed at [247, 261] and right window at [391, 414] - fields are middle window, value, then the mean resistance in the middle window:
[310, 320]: 0.6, 313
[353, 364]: -0.2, 372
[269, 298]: 2.0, 288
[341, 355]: 0.1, 353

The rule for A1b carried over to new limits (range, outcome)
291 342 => 321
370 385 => 386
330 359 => 349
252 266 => 276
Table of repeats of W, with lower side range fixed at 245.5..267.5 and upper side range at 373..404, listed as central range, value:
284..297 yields -0.05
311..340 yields 0.04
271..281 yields 0.16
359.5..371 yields -0.04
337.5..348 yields 0.03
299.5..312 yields 0.04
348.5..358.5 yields 0.00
